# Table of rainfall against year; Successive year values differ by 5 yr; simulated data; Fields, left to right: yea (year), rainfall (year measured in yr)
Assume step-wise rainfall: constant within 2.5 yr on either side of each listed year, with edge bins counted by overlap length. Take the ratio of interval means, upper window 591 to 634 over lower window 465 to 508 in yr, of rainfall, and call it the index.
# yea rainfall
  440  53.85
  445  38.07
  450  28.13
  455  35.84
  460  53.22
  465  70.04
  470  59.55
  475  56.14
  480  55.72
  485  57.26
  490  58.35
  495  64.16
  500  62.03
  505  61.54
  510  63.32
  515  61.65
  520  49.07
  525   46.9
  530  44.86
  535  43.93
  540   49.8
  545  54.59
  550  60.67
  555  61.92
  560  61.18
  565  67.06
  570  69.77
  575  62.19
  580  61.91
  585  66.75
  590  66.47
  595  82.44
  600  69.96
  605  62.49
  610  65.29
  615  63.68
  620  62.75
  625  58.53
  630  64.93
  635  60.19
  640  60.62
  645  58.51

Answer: 1.1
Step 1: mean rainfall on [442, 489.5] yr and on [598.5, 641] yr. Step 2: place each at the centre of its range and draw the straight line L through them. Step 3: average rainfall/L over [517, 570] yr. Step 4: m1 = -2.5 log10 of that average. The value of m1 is 0.05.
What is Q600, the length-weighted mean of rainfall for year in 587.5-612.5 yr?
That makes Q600 69.3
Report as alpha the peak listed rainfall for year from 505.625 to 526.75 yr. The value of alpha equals 63.32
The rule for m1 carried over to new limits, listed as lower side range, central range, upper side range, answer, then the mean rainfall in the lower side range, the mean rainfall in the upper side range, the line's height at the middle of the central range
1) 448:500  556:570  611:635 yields -0.10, 54.5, 62.4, 59.2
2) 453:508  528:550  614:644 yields 0.19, 57.9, 61.5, 59.3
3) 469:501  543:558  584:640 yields 0.05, 58.9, 65.5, 62.3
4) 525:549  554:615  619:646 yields -0.21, 48.9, 61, 54.9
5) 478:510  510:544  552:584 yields 0.22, 60.2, 64.1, 61.9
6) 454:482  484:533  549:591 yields 0.05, 56.1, 64.3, 59.3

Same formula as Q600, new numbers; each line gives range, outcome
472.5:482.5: 55.9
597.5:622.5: 64.8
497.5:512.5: 62.3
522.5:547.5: 48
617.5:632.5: 62.1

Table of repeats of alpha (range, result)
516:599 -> 82.44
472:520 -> 64.16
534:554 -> 60.67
